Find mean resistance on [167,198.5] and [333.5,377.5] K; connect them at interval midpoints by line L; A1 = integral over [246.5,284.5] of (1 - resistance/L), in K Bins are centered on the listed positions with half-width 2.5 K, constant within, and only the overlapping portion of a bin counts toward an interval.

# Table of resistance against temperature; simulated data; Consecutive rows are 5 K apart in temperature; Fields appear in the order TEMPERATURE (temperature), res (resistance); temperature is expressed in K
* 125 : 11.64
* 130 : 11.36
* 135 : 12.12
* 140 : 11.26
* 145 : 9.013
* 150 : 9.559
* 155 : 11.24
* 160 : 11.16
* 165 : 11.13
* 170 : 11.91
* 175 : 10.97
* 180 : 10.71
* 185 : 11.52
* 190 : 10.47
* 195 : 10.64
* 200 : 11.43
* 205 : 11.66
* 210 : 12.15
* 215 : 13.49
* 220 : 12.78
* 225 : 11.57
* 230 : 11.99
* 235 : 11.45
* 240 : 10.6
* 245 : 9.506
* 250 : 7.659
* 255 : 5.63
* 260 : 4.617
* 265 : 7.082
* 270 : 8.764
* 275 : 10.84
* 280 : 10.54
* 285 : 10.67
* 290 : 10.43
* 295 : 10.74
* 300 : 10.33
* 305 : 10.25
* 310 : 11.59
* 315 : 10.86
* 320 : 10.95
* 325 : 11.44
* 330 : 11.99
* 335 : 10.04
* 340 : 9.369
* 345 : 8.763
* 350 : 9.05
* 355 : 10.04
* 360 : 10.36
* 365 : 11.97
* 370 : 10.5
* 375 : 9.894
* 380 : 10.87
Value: 8.9 K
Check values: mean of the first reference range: 11.1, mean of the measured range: 8.07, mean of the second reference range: 10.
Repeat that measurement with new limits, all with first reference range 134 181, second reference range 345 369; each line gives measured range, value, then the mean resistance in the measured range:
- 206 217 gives -2.0 K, 12.6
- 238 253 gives 2.1 K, 9.09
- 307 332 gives -2.4 K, 11.3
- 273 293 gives -0.3 K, 10.6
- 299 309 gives -0.1 K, 10.5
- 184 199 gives -0.2 K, 10.9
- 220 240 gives -2.0 K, 11.7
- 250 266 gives 7.0 K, 5.95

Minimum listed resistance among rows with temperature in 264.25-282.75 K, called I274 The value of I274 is 7.082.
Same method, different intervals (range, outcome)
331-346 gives 8.763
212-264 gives 4.617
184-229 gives 10.47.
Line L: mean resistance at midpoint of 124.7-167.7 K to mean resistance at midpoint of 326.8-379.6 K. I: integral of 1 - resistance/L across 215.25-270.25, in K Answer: 6.1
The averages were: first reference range 10.9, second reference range 10.2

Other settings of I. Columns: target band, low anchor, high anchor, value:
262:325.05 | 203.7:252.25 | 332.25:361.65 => 0.5 K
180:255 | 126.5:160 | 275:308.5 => -2.2 K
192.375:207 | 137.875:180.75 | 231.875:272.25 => -2.4 K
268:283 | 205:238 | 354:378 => 1.9 K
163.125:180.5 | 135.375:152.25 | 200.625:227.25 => -0.3 K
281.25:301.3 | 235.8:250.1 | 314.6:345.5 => -0.7 K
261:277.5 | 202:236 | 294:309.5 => 3.9 K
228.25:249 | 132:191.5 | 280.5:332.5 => 0.6 K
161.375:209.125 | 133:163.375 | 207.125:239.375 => 0.9 K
